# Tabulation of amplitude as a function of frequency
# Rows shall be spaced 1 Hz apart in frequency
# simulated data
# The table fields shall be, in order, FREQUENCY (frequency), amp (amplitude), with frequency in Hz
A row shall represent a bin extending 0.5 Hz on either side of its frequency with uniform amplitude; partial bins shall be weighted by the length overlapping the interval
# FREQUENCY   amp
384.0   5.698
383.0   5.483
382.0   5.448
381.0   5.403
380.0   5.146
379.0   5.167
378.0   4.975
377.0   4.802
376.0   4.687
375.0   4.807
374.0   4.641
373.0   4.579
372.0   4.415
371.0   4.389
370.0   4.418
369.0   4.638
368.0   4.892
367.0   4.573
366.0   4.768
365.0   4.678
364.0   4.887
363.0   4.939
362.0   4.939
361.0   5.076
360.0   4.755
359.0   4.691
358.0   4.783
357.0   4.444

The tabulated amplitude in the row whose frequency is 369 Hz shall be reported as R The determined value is 4.638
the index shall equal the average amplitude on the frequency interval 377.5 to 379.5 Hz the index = 5.07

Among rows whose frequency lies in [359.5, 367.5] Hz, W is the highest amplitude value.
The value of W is 5.076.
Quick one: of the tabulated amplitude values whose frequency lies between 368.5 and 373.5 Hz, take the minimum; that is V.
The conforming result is 4.389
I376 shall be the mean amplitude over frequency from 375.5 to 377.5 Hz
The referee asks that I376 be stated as 4.74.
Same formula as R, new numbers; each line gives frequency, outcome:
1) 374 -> 4.641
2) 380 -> 5.146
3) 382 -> 5.448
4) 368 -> 4.892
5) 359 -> 4.691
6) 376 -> 4.687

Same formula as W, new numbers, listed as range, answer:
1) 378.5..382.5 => 5.448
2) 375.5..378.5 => 4.975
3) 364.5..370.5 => 4.892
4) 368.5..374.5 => 4.641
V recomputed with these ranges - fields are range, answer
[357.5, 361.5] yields 4.691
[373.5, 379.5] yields 4.641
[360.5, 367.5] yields 4.573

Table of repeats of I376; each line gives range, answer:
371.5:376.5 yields 4.63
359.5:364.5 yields 4.92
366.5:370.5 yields 4.63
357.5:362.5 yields 4.85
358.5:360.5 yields 4.72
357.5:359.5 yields 4.74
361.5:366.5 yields 4.84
